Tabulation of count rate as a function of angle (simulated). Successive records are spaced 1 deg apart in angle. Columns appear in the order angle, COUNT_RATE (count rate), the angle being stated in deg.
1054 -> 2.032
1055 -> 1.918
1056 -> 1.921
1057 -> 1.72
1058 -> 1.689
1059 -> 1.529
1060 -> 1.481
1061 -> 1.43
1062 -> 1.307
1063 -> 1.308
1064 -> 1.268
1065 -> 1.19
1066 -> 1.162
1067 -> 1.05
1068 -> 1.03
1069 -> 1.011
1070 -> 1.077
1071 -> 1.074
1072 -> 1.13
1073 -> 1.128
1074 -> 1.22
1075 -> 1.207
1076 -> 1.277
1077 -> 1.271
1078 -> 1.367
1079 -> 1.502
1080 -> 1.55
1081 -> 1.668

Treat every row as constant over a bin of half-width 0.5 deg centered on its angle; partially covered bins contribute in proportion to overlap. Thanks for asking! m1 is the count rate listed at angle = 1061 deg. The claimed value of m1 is 1.43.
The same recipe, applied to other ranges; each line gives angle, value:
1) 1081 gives 1.668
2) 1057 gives 1.72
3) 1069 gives 1.011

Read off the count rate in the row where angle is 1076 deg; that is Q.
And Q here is 1.277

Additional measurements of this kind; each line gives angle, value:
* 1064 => 1.268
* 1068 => 1.03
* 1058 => 1.689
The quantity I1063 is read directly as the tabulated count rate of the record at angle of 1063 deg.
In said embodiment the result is 1.308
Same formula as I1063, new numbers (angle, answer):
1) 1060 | 1.481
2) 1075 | 1.207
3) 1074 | 1.22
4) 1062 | 1.307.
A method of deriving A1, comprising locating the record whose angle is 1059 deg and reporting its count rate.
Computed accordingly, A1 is 1.529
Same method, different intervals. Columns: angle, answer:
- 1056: 1.921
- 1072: 1.13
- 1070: 1.077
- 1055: 1.918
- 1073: 1.128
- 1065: 1.19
